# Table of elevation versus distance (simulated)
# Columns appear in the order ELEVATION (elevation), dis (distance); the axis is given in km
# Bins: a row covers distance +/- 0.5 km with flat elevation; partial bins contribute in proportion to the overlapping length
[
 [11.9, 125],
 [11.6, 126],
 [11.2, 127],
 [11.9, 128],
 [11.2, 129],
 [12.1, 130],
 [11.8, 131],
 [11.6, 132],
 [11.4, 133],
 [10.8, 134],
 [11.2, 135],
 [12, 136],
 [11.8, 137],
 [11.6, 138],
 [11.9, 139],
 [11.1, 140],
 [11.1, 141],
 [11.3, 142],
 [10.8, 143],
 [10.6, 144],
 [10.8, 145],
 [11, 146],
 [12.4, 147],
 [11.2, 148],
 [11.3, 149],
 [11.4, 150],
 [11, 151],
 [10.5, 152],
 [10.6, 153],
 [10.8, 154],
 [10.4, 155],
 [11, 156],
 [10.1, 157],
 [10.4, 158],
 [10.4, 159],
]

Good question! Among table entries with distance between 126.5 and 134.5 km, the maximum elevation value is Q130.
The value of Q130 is 12.1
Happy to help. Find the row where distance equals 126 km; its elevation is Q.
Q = 11.6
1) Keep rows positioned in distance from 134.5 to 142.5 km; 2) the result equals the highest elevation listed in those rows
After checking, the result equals 12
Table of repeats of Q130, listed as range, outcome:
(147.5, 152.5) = 11.4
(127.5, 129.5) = 11.9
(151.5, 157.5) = 11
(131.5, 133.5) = 11.6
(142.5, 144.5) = 10.8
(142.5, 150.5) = 12.4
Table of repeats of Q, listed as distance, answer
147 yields 12.4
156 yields 11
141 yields 11.1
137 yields 11.8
